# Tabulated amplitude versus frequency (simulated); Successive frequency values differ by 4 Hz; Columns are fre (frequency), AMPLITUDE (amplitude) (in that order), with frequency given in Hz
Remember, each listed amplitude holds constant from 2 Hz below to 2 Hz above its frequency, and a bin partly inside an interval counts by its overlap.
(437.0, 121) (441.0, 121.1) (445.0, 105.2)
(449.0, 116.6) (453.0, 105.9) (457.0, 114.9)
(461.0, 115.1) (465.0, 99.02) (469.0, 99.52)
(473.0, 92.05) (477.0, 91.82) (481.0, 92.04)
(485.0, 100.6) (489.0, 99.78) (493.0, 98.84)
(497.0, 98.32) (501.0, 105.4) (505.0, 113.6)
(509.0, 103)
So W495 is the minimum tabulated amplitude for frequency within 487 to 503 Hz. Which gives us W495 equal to 98.32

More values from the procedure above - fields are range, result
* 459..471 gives 99.02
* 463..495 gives 91.82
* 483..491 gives 99.78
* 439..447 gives 105.2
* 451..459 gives 105.9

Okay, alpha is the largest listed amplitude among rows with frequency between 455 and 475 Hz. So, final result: 115.1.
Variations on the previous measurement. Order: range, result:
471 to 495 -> 100.6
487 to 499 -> 99.78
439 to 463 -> 121.1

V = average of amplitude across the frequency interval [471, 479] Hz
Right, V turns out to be 91.9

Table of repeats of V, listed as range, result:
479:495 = 97.8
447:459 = 112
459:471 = 105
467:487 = 95.2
